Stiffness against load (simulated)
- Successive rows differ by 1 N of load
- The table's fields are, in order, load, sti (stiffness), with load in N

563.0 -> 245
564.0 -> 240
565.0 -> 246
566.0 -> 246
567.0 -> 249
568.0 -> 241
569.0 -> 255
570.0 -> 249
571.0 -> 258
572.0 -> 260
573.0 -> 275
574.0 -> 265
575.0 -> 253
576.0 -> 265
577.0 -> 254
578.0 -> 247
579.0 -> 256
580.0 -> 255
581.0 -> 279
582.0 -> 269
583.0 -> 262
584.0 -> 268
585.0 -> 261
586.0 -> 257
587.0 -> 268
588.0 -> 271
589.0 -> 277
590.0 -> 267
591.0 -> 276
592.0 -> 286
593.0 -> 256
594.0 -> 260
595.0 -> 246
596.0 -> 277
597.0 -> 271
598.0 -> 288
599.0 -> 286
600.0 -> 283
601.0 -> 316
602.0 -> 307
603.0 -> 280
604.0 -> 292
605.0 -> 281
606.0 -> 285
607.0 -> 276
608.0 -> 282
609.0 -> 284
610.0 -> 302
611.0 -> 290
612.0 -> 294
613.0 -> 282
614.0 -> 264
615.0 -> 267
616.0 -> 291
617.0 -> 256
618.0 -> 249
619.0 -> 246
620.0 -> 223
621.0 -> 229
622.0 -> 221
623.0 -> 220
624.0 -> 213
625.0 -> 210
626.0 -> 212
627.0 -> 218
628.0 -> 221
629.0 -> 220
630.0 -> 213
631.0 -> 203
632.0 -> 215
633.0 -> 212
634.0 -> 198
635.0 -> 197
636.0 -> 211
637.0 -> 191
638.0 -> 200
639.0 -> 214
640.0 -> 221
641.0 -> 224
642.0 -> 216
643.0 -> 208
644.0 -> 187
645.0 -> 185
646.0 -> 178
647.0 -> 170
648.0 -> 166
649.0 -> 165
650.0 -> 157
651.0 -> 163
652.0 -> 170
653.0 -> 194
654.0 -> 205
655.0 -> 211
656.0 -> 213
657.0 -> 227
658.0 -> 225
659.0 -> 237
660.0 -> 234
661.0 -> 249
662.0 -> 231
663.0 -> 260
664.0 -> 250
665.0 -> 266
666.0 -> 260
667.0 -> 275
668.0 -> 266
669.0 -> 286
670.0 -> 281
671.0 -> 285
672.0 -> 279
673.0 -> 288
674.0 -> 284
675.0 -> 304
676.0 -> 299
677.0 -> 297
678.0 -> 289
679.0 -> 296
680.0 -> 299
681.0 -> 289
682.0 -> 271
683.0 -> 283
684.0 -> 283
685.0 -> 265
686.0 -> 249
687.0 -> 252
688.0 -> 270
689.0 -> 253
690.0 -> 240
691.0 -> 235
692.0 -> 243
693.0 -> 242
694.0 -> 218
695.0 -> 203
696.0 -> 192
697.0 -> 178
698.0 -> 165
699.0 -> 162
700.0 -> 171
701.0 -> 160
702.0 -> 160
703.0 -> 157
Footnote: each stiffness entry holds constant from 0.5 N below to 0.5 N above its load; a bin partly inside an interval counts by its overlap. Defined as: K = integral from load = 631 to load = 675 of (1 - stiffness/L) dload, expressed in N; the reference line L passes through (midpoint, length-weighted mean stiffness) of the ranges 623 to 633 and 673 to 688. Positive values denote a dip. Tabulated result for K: 4.4 N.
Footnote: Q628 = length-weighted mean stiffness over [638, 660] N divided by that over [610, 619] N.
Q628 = 0.72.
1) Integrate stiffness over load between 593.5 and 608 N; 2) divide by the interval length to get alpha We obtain 282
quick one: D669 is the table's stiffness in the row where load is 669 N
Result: 286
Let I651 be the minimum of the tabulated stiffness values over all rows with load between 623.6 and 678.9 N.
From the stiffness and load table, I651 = 157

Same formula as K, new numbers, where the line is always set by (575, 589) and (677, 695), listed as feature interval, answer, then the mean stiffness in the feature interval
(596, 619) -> -1.7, 282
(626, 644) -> 3.6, 210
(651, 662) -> 2.0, 215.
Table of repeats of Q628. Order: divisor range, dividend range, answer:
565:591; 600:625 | 1.03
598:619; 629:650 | 0.70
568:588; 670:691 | 1.07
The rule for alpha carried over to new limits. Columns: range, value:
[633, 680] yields 231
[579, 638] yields 255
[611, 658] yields 215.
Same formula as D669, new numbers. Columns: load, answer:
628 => 221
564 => 240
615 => 267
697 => 178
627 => 218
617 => 256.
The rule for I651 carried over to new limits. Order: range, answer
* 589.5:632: 203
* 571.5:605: 246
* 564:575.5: 240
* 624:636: 197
